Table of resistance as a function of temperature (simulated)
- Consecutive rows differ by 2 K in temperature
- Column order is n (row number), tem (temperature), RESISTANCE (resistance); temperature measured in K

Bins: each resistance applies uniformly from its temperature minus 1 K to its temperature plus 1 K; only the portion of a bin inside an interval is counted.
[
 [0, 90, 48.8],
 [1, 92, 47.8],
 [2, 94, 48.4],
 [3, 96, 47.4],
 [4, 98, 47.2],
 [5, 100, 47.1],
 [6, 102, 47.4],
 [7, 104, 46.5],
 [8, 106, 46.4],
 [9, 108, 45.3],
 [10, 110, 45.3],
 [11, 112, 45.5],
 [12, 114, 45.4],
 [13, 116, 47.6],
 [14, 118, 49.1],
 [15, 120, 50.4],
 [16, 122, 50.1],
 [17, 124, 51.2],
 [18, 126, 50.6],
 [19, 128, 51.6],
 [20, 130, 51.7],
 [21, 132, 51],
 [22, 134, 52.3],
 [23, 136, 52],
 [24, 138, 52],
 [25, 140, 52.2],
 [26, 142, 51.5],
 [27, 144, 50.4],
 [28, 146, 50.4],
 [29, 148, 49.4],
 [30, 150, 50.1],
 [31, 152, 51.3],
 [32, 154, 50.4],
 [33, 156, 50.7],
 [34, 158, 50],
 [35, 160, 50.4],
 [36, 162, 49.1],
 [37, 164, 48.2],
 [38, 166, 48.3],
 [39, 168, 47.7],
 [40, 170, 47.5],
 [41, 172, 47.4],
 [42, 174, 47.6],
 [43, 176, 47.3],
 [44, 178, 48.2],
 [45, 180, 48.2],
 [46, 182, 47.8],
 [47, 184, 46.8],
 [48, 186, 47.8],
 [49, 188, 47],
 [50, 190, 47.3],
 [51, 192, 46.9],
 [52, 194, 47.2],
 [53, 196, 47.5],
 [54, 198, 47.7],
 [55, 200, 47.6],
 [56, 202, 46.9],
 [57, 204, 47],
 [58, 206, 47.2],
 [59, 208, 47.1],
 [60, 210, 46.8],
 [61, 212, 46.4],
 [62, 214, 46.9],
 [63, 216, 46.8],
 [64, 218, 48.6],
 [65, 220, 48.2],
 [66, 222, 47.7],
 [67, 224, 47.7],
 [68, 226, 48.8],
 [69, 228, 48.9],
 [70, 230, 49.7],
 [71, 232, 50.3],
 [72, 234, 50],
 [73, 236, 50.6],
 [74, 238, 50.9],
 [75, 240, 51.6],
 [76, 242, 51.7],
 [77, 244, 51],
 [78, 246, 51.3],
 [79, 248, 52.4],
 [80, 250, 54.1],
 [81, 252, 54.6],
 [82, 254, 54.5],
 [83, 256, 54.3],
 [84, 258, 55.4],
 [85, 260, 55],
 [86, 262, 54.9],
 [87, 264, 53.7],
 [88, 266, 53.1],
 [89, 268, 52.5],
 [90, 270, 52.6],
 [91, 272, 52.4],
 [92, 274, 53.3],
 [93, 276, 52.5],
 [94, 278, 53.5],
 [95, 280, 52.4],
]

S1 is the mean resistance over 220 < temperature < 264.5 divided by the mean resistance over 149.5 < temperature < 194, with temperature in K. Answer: 1.07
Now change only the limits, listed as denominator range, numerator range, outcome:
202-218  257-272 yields 1.14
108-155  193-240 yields 0.96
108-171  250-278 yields 1.08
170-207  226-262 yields 1.10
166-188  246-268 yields 1.13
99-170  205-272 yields 1.03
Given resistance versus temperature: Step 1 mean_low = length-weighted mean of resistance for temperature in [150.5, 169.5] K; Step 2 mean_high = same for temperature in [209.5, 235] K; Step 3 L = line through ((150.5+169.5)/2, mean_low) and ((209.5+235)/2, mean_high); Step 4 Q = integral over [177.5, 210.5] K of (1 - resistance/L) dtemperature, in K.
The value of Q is 1.0 K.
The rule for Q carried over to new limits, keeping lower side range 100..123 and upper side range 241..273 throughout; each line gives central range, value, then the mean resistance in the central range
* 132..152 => -1.1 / 51.1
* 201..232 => 2.3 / 47.7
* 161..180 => 0.7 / 47.9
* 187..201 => 0.9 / 47.3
